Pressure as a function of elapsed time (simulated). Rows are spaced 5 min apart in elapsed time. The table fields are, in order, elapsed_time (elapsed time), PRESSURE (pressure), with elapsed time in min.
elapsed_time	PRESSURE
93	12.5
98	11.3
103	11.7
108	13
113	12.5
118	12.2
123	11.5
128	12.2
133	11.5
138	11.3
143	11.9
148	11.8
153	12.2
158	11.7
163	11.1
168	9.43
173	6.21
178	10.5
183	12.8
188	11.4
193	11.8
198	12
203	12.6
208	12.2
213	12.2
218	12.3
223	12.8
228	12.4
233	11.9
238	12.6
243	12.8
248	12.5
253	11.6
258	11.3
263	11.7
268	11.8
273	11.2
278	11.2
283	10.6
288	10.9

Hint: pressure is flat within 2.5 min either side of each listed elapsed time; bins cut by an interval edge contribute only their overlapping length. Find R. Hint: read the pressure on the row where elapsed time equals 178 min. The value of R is 10.5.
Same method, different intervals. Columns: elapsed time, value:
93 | 12.5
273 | 11.2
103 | 11.7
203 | 12.6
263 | 11.7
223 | 12.8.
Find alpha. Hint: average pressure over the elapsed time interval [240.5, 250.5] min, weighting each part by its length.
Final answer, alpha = 12.7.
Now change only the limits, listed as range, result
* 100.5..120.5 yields 12.3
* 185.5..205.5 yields 11.9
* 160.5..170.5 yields 10.3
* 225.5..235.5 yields 12.2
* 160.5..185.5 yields 10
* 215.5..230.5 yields 12.5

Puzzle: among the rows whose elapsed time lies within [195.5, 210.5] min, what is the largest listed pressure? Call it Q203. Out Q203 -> 12.6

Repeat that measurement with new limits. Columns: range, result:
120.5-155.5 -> 12.2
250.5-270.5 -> 11.8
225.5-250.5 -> 12.8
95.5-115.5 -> 13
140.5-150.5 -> 11.9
